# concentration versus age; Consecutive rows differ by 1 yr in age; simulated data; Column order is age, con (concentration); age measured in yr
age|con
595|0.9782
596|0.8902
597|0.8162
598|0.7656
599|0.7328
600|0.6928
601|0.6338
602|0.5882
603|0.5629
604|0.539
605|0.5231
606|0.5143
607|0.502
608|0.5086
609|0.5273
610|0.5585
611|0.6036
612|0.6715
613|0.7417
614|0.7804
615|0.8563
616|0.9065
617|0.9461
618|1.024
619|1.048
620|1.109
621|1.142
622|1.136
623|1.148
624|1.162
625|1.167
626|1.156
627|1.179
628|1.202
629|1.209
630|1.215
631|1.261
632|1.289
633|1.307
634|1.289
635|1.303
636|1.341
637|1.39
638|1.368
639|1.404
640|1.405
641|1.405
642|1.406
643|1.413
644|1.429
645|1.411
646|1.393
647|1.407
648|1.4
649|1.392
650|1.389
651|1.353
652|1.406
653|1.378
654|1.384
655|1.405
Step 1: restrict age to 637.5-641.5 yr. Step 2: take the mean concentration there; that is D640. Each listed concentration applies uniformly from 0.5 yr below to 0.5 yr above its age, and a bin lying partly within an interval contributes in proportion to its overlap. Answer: 1.4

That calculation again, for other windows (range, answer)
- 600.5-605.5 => 0.569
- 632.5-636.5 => 1.31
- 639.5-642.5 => 1.41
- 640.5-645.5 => 1.41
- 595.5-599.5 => 0.801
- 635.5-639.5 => 1.38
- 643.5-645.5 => 1.42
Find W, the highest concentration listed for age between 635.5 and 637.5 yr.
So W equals 1.39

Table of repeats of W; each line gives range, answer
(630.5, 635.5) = 1.307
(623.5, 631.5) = 1.261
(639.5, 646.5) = 1.429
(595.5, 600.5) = 0.8902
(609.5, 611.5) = 0.6036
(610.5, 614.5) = 0.7804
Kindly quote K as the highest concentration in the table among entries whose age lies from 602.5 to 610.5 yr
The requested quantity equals 0.5629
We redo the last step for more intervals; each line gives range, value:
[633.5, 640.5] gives 1.405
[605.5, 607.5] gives 0.5143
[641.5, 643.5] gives 1.413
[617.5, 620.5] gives 1.109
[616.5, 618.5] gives 1.024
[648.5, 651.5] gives 1.392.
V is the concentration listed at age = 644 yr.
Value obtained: 1.429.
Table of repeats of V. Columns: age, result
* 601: 0.6338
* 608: 0.5086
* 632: 1.289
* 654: 1.384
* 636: 1.341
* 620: 1.109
